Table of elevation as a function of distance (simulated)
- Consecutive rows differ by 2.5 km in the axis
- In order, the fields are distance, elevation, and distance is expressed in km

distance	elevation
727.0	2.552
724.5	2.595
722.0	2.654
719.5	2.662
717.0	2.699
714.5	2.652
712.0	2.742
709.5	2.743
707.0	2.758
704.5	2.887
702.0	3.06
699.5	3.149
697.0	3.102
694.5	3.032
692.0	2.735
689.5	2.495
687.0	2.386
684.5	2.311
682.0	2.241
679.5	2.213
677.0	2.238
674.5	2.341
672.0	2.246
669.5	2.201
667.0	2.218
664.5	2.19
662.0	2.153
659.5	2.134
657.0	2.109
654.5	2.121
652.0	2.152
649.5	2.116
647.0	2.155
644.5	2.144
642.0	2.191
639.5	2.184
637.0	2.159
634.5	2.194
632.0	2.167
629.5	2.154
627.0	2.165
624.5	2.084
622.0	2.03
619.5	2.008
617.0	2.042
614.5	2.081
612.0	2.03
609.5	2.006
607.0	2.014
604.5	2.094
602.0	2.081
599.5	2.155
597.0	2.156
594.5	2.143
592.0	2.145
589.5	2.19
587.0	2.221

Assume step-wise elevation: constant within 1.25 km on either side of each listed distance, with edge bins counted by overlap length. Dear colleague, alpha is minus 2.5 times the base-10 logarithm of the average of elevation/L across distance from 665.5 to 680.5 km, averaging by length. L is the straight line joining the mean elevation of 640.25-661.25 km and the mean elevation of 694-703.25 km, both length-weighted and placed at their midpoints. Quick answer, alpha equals 0.15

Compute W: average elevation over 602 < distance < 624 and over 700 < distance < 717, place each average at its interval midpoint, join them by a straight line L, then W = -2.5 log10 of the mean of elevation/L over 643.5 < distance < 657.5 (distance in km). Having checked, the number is 0.10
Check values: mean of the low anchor 2.04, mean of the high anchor 2.81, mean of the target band 2.13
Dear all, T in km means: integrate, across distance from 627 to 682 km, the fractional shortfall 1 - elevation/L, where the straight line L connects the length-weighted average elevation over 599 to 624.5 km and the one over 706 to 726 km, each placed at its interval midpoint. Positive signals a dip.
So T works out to 3.1 km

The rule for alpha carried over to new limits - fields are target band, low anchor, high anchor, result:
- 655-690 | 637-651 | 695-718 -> 0.112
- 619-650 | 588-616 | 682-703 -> 0.094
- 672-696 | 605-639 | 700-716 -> 0.078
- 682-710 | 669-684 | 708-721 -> -0.115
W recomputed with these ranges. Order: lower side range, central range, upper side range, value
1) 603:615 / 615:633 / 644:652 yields -0.01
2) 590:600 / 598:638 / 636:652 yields 0.03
